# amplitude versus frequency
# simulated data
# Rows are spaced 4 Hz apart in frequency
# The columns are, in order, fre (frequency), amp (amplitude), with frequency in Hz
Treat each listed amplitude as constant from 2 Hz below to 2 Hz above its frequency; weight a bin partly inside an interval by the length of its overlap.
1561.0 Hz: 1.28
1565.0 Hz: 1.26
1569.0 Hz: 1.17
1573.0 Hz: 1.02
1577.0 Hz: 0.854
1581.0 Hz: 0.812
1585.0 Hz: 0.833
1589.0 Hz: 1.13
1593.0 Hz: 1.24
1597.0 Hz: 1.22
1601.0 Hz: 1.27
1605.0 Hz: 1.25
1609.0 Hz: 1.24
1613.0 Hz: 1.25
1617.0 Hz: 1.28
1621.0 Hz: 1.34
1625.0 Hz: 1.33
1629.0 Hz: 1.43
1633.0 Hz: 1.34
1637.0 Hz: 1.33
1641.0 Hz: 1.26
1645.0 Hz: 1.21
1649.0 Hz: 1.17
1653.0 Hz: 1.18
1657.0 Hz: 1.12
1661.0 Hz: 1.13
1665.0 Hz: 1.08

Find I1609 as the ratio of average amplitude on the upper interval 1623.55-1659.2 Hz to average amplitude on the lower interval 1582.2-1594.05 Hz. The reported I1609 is 1.22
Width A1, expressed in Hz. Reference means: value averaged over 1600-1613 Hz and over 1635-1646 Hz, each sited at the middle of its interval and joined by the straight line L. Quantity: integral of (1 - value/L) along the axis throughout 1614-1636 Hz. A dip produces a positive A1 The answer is -1.3 Hz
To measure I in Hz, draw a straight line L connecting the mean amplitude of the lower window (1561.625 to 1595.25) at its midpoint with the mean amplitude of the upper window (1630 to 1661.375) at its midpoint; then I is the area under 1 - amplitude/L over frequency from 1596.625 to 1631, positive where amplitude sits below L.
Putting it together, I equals -4.5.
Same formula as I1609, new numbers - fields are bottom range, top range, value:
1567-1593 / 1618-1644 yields 1.34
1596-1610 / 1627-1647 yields 1.05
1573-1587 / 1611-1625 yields 1.51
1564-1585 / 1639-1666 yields 1.17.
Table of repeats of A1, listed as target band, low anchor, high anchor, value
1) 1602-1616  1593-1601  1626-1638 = 0.3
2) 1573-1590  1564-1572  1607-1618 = 4.2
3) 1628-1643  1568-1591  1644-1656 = -2.7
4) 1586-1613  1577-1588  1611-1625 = -3.8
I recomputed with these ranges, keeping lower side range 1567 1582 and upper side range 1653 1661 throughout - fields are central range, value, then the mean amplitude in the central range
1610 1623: -2.81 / 1.29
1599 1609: -2.16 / 1.26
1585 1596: -1.29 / 1.12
